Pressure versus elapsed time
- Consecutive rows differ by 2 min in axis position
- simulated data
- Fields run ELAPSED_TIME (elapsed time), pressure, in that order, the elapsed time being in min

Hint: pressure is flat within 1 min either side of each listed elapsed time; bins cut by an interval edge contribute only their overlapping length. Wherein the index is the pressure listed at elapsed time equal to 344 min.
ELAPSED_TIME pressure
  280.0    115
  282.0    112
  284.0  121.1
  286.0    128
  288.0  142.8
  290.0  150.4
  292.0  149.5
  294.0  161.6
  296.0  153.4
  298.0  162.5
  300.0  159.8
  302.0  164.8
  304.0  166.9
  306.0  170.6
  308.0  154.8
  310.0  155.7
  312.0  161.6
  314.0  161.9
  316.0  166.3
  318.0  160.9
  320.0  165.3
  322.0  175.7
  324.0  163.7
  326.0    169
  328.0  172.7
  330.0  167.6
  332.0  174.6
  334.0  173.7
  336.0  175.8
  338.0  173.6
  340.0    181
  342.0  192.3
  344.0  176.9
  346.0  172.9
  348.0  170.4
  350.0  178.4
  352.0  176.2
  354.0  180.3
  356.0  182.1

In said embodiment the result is 176.9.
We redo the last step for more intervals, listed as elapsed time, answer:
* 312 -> 161.6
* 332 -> 174.6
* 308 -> 154.8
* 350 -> 178.4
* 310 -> 155.7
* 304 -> 166.9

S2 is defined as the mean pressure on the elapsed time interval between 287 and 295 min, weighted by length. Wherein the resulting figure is 151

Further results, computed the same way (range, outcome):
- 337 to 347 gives 179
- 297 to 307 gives 165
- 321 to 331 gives 170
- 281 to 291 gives 131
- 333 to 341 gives 176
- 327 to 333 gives 172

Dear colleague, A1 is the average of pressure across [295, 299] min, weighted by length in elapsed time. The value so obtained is 158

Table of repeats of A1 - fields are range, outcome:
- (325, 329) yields 171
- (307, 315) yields 158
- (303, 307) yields 169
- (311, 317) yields 163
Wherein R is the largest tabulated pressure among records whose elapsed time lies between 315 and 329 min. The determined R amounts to 175.7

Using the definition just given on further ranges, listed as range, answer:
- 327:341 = 181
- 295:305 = 166.9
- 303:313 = 170.6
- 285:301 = 162.5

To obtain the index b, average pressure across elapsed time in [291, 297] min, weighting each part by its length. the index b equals 155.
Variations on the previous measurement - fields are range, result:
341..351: 178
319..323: 170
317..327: 167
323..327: 166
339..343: 187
